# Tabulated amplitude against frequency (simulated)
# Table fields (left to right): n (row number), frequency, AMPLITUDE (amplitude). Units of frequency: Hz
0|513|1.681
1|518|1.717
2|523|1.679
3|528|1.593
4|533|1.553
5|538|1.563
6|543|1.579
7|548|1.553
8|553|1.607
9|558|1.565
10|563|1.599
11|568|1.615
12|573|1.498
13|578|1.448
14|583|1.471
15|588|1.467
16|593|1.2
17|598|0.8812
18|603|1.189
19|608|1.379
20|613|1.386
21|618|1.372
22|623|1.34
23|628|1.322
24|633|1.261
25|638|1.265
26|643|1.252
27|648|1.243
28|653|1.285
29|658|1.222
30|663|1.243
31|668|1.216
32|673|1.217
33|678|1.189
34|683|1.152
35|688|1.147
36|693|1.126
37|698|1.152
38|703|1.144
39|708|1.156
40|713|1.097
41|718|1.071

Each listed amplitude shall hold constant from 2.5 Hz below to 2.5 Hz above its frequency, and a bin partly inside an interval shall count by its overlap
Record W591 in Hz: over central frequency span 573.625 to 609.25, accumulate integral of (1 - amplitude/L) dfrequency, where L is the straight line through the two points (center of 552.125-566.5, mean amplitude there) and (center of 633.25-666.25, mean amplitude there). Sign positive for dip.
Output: 4.2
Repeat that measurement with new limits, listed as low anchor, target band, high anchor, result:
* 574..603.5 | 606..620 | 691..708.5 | -1.32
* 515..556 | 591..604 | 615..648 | 3.07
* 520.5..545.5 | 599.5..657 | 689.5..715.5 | 1.93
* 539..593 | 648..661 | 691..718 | 0.22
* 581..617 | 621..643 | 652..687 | -0.73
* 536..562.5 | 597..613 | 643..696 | 2.17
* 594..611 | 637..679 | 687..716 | -3.33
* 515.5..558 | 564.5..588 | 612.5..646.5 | -0.48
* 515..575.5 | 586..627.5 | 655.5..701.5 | 3.72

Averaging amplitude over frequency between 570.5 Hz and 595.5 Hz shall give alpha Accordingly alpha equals 1.42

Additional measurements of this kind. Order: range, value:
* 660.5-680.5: 1.22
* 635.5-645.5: 1.26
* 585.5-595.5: 1.33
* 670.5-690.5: 1.18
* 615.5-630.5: 1.34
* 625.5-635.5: 1.29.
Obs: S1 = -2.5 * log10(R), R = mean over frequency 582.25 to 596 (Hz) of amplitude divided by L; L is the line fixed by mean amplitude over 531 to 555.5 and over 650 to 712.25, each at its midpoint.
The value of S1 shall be 0.07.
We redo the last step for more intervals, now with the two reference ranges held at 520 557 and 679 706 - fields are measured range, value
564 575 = -0.04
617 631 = 0.00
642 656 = 0.01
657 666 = 0.00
